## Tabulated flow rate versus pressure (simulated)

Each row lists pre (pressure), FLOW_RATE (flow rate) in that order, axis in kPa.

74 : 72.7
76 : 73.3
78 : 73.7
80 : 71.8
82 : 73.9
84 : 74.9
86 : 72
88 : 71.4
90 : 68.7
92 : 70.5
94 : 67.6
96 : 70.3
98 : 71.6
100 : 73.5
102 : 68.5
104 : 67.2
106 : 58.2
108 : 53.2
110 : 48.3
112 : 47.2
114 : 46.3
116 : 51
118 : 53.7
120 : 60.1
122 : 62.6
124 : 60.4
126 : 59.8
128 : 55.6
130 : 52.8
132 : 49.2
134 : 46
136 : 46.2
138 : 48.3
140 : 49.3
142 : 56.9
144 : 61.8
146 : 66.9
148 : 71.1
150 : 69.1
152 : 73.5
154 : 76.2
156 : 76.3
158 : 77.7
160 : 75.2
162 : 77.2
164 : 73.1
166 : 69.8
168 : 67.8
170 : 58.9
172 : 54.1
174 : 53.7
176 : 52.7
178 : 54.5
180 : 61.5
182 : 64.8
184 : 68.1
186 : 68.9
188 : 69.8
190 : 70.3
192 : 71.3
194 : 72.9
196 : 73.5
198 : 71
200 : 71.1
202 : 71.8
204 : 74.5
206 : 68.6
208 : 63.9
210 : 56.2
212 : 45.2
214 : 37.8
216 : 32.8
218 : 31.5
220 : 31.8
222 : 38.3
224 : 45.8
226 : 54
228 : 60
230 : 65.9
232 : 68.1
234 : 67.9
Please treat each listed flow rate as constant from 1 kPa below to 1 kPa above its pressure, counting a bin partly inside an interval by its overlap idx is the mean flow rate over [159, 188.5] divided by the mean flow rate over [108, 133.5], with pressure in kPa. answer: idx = 1.20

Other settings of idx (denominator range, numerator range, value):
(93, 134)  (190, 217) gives 1.07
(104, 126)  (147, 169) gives 1.33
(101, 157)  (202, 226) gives 0.84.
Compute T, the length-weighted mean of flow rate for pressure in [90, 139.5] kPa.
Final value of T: 58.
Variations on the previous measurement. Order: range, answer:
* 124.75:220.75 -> 61.6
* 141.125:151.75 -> 65.8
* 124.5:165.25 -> 63.1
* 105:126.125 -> 54.4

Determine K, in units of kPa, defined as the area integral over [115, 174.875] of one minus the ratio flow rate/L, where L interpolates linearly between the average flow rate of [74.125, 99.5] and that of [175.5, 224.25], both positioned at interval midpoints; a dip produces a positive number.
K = 2.9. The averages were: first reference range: 71.7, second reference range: 59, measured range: 61.8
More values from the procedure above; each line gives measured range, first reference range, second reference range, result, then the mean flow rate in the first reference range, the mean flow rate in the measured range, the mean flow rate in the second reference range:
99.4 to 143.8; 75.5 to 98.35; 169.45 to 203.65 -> 9.2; 71.6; 55.1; 65.5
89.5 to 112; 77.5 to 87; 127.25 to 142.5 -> 0.3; 73.2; 64.4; 50.2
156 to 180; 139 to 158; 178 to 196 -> 0.8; 67.4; 65.3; 68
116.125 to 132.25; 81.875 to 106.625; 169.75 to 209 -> 2.8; 69.9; 56.8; 65.9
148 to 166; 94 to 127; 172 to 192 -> -3.7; 59.7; 74.3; 62.7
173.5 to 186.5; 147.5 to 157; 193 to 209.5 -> 2.0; 73.4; 60.5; 70.5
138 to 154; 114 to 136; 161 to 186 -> -1.5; 54.3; 63.9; 63.3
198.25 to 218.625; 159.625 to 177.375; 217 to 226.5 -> -4.4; 64.1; 56.4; 39.6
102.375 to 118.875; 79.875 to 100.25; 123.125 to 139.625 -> 2.2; 71.4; 53.7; 52.1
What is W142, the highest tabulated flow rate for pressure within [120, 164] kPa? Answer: 77.7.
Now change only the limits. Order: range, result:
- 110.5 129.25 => 62.6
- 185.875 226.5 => 74.5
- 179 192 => 71.3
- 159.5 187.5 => 77.2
